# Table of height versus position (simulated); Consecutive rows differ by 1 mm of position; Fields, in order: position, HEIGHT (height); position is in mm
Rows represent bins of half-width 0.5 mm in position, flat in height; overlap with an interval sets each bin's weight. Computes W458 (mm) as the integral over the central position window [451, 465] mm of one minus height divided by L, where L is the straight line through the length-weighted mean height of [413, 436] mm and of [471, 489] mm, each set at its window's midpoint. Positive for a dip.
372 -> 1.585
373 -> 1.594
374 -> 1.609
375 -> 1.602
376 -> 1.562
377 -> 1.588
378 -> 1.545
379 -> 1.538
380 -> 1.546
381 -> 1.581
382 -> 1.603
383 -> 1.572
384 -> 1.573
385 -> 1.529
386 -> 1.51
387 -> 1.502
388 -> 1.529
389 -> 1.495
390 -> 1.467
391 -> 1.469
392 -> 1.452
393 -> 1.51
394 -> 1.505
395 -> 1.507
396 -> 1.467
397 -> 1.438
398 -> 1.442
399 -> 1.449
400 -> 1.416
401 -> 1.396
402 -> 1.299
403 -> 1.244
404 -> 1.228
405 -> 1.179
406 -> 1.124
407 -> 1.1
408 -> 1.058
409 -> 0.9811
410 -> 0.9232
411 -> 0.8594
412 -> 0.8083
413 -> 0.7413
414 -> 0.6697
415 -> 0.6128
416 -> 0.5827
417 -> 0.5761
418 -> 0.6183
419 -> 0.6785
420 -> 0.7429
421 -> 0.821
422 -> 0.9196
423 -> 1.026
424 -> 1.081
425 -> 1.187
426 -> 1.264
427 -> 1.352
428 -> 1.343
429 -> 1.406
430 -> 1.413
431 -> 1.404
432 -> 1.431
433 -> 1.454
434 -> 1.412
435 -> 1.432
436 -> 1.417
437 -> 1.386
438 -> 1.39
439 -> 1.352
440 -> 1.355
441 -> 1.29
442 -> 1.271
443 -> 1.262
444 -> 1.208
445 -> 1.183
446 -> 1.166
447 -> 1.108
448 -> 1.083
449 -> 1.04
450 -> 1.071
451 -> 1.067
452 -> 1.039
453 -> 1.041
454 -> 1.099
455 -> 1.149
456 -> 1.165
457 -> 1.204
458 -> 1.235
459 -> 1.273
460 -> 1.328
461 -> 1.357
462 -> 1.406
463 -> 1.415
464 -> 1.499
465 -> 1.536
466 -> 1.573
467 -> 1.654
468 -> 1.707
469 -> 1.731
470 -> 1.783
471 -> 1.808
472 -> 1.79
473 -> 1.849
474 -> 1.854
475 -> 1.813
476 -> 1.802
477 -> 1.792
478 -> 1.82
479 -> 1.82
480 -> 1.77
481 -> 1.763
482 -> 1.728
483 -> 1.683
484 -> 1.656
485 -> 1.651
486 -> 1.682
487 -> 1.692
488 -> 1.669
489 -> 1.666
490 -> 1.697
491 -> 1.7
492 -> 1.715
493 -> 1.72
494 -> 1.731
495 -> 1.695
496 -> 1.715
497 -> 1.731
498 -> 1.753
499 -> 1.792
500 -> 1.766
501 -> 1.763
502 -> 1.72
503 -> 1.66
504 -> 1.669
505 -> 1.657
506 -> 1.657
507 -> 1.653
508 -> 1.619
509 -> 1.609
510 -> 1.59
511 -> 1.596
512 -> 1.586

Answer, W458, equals 2.2 mm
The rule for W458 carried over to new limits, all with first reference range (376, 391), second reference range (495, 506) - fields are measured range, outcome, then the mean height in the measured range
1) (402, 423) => 9.22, 0.887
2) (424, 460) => 8.26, 1.25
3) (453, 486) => 1.87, 1.58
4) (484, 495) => 0.07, 1.69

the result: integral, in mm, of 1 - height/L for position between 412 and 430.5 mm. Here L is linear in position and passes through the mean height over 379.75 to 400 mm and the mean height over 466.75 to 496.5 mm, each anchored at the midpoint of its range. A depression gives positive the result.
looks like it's 7.52 mm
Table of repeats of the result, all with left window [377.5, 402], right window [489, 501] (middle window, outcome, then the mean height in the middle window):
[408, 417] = 4.48 mm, 0.777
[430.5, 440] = 1.14 mm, 1.41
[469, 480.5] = -0.84 mm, 1.81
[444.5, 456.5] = 3.90 mm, 1.1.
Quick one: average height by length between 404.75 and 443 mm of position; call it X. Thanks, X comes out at 1.1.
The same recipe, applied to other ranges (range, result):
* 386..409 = 1.37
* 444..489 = 1.49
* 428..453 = 1.27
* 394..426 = 1.05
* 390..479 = 1.28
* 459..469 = 1.5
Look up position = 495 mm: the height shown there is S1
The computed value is 1.695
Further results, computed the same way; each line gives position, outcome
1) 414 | 0.6697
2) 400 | 1.416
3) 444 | 1.208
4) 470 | 1.783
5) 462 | 1.406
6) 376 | 1.562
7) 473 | 1.849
